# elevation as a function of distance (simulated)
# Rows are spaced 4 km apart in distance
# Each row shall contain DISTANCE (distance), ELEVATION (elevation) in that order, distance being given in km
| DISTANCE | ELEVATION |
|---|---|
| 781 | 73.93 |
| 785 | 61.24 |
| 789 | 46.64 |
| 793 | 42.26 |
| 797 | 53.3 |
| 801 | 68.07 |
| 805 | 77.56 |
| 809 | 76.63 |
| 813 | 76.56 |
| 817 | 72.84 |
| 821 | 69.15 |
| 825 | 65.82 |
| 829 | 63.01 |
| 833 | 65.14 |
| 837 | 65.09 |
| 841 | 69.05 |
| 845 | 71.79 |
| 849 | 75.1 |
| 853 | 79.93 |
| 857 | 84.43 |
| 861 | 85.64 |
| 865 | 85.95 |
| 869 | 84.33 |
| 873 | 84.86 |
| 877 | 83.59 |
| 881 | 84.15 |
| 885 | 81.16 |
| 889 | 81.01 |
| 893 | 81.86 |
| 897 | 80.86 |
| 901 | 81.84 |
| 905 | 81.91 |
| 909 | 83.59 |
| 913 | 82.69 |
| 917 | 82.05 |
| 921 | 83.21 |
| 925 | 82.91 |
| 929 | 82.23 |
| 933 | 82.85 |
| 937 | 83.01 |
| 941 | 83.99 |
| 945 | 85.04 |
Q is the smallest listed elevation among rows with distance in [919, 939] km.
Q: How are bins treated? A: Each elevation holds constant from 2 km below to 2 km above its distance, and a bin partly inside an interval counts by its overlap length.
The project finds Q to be 82.23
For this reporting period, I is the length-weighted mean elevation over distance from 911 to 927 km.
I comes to 82.7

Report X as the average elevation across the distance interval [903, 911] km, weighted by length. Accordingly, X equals 82.8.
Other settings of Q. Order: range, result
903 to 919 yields 81.91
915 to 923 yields 82.05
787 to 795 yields 42.26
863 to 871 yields 84.33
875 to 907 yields 80.86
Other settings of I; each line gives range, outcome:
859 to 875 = 85.2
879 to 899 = 81.8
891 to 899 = 81.4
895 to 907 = 81.5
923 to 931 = 82.6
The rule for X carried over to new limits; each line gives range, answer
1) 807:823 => 73.8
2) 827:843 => 65.6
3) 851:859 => 82.2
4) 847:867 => 82.2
